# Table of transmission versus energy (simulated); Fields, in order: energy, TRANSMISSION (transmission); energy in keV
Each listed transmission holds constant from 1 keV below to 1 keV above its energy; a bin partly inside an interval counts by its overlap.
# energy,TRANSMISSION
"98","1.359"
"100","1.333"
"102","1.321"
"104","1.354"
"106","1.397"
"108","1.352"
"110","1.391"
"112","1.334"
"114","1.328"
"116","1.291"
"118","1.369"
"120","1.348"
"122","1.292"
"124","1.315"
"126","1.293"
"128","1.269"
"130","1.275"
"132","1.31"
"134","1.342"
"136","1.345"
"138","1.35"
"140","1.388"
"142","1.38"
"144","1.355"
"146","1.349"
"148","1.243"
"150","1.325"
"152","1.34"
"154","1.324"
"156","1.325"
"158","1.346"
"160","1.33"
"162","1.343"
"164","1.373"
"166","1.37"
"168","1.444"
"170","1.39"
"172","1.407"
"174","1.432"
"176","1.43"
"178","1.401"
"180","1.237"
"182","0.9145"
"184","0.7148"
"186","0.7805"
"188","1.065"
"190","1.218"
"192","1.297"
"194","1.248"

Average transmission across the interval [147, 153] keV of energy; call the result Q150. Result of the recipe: 1.3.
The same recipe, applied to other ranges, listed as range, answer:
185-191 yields 1.02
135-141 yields 1.36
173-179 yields 1.42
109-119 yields 1.34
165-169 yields 1.41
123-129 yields 1.29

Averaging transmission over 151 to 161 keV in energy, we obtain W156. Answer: 1.33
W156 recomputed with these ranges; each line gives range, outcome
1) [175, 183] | 1.25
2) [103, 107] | 1.38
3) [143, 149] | 1.32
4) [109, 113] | 1.36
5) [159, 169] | 1.37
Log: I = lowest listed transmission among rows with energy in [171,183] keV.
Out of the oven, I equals 0.9145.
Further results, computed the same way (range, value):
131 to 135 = 1.31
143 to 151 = 1.243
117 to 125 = 1.292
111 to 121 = 1.291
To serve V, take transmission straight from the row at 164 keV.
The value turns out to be 1.373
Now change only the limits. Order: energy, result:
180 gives 1.237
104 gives 1.354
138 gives 1.35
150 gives 1.325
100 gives 1.333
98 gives 1.359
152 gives 1.34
